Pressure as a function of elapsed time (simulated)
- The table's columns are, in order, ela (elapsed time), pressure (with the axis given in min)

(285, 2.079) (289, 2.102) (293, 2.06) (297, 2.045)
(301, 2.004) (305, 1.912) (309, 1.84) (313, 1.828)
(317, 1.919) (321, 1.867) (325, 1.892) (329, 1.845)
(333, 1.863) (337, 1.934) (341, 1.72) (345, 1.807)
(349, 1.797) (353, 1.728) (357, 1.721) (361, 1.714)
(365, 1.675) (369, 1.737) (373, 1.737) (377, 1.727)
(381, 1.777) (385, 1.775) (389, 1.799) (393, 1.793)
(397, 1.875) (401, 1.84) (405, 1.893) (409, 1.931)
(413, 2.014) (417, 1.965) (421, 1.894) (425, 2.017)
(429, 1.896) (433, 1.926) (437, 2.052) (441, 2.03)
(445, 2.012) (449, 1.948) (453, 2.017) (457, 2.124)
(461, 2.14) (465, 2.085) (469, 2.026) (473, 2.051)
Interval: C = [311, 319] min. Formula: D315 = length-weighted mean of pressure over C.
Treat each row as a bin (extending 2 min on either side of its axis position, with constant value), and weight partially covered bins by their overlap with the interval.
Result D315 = 1.87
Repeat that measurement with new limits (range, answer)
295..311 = 1.95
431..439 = 1.99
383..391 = 1.79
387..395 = 1.8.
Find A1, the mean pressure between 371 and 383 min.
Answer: 1.75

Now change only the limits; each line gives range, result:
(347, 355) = 1.76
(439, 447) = 2.02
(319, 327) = 1.88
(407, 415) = 1.97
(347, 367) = 1.73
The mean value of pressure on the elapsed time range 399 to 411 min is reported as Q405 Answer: 1.89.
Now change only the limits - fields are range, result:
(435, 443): 2.04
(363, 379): 1.72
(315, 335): 1.88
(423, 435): 1.95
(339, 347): 1.76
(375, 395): 1.77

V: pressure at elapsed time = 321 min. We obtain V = 1.867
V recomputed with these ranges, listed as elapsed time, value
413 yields 2.014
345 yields 1.807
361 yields 1.714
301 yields 2.004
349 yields 1.797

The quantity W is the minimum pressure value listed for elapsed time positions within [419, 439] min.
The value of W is 1.894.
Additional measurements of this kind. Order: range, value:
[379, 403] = 1.775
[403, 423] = 1.893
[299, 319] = 1.828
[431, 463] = 1.926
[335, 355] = 1.72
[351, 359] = 1.721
